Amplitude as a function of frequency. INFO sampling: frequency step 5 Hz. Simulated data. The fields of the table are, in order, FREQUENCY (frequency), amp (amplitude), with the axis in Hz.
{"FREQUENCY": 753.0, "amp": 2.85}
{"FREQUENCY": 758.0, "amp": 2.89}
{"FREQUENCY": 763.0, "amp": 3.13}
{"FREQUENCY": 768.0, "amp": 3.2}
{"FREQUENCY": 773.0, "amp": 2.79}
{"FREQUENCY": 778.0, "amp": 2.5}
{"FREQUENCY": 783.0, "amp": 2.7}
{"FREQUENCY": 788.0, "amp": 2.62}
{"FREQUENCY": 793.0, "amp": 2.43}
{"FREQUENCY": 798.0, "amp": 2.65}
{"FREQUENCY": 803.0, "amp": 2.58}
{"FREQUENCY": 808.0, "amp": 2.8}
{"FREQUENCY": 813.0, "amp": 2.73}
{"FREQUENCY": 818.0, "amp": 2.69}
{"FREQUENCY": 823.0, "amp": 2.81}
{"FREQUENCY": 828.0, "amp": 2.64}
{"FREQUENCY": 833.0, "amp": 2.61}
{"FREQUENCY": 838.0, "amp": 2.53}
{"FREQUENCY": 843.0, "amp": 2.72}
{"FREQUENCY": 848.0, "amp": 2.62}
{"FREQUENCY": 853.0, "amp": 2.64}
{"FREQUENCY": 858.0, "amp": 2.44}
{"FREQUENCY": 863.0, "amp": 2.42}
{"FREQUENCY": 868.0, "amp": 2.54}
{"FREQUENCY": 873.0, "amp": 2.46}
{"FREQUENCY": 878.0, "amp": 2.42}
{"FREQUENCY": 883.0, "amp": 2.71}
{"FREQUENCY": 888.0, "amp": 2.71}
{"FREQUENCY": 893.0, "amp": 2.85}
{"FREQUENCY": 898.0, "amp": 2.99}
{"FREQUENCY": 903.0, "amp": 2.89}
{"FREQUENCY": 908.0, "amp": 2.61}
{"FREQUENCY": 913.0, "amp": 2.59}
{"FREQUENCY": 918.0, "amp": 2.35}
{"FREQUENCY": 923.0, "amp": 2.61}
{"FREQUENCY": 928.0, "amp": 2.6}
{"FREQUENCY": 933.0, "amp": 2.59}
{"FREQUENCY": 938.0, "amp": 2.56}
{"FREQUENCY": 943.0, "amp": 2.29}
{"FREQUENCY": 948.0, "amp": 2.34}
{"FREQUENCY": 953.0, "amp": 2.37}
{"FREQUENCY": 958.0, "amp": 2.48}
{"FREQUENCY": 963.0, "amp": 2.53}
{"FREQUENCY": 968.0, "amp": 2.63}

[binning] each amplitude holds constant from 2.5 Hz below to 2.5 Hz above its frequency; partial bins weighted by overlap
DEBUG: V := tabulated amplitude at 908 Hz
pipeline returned 2.61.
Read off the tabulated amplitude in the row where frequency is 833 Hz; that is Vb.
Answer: 2.61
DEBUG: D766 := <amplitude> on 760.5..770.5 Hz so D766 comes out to 3.17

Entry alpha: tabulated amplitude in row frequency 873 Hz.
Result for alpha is 2.46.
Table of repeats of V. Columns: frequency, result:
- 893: 2.85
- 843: 2.72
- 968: 2.63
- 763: 3.13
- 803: 2.58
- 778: 2.5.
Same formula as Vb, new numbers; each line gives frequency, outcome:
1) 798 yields 2.65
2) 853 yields 2.64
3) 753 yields 2.85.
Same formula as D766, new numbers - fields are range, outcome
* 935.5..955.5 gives 2.39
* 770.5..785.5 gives 2.66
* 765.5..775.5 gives 3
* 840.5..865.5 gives 2.57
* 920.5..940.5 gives 2.59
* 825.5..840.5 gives 2.59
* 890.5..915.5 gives 2.79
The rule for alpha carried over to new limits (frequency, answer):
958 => 2.48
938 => 2.56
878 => 2.42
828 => 2.64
